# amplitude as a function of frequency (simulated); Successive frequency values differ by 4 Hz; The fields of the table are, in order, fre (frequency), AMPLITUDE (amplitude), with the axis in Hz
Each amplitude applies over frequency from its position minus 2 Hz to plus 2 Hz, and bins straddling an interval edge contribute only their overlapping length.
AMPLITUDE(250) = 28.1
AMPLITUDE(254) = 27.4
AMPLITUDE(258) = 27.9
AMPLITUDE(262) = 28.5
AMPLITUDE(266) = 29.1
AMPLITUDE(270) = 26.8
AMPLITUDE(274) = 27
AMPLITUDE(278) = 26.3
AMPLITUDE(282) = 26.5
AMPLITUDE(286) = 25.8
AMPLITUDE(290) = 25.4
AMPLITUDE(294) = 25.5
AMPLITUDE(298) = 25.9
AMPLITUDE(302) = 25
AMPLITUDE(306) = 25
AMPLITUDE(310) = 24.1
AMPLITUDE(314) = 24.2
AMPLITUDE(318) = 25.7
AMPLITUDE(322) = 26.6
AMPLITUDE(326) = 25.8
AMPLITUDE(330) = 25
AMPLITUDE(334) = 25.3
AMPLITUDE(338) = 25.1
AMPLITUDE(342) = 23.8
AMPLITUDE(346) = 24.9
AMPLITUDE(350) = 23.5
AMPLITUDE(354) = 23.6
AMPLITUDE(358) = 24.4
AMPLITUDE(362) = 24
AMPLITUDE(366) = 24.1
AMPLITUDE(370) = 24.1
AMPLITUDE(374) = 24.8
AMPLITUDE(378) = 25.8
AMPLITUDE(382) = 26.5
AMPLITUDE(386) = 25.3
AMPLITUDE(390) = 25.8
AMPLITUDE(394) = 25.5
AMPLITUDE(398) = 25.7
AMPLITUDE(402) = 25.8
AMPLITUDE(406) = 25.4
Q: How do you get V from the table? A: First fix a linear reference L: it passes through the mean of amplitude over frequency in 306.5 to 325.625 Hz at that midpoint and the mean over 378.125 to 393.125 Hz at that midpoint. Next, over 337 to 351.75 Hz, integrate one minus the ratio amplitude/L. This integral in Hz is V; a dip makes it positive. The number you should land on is 0.7 Hz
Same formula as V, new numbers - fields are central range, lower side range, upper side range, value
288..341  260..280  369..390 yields 2.8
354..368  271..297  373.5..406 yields 0.9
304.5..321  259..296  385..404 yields 1.0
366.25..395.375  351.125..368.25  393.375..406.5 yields -0.5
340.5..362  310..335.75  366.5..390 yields 1.1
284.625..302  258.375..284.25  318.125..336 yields 0.7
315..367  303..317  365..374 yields -0.7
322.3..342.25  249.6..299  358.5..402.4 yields 0.6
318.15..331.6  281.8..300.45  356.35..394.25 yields -0.2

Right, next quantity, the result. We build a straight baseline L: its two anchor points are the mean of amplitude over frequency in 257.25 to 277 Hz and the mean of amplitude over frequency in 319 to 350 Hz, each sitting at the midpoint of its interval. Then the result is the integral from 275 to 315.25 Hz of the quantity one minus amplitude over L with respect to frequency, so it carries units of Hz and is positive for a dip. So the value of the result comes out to 1.9 Hz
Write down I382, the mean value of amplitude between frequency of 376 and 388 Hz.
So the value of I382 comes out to 25.9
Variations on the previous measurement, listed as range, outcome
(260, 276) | 27.9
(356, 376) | 24.3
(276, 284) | 26.4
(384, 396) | 25.5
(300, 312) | 24.7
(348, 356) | 23.6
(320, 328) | 26.2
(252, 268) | 28.2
